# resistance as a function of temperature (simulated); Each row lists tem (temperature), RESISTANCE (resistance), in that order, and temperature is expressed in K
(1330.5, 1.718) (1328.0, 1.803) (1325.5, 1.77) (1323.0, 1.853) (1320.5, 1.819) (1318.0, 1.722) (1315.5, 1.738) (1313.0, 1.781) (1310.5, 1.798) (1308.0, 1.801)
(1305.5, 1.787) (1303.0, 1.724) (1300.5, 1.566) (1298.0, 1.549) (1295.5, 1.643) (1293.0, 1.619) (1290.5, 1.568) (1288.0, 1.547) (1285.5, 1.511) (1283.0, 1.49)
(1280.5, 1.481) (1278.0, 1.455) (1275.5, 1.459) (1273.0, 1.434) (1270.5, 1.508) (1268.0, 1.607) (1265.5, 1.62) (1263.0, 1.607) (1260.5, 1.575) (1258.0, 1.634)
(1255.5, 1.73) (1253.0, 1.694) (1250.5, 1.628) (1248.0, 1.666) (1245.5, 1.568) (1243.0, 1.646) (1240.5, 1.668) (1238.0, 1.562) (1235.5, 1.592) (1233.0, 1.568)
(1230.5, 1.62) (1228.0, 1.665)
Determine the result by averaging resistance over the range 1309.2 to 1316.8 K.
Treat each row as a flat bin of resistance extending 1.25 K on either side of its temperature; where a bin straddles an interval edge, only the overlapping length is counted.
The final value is 1.77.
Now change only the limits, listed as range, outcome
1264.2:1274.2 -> 1.54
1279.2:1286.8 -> 1.49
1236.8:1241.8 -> 1.62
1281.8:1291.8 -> 1.53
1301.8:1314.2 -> 1.78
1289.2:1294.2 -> 1.59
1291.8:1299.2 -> 1.6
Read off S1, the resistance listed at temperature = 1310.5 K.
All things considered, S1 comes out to 1.798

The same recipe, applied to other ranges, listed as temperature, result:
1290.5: 1.568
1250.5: 1.628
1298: 1.549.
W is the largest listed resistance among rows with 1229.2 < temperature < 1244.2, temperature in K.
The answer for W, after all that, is 1.668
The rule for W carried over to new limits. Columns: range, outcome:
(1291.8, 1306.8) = 1.787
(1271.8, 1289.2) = 1.547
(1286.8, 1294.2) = 1.619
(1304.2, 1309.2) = 1.801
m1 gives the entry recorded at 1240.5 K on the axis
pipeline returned 1.668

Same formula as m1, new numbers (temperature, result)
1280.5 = 1.481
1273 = 1.434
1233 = 1.568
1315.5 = 1.738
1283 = 1.49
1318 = 1.722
